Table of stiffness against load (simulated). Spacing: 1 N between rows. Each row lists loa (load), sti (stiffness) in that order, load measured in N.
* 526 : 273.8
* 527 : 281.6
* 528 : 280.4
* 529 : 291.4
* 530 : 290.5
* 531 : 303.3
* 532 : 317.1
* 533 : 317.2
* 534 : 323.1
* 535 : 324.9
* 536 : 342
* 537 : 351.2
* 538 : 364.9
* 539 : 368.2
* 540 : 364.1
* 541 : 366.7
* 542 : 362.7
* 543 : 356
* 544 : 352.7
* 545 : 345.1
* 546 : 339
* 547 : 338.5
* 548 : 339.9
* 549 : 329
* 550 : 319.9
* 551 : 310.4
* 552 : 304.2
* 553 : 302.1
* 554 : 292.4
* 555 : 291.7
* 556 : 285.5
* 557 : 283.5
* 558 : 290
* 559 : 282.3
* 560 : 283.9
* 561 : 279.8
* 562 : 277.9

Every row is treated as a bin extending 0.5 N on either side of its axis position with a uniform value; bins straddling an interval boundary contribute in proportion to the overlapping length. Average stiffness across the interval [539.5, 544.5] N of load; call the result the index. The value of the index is 360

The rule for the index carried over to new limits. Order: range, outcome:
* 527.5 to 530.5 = 287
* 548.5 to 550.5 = 324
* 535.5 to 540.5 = 358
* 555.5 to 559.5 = 285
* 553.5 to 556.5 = 290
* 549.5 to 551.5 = 315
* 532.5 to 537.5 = 332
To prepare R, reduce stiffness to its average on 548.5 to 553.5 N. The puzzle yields 313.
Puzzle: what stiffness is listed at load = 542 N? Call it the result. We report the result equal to 362.7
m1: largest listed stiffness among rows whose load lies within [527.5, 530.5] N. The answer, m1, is 291.4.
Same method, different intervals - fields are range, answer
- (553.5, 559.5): 292.4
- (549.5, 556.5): 319.9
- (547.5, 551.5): 339.9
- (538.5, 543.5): 368.2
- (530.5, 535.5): 324.9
